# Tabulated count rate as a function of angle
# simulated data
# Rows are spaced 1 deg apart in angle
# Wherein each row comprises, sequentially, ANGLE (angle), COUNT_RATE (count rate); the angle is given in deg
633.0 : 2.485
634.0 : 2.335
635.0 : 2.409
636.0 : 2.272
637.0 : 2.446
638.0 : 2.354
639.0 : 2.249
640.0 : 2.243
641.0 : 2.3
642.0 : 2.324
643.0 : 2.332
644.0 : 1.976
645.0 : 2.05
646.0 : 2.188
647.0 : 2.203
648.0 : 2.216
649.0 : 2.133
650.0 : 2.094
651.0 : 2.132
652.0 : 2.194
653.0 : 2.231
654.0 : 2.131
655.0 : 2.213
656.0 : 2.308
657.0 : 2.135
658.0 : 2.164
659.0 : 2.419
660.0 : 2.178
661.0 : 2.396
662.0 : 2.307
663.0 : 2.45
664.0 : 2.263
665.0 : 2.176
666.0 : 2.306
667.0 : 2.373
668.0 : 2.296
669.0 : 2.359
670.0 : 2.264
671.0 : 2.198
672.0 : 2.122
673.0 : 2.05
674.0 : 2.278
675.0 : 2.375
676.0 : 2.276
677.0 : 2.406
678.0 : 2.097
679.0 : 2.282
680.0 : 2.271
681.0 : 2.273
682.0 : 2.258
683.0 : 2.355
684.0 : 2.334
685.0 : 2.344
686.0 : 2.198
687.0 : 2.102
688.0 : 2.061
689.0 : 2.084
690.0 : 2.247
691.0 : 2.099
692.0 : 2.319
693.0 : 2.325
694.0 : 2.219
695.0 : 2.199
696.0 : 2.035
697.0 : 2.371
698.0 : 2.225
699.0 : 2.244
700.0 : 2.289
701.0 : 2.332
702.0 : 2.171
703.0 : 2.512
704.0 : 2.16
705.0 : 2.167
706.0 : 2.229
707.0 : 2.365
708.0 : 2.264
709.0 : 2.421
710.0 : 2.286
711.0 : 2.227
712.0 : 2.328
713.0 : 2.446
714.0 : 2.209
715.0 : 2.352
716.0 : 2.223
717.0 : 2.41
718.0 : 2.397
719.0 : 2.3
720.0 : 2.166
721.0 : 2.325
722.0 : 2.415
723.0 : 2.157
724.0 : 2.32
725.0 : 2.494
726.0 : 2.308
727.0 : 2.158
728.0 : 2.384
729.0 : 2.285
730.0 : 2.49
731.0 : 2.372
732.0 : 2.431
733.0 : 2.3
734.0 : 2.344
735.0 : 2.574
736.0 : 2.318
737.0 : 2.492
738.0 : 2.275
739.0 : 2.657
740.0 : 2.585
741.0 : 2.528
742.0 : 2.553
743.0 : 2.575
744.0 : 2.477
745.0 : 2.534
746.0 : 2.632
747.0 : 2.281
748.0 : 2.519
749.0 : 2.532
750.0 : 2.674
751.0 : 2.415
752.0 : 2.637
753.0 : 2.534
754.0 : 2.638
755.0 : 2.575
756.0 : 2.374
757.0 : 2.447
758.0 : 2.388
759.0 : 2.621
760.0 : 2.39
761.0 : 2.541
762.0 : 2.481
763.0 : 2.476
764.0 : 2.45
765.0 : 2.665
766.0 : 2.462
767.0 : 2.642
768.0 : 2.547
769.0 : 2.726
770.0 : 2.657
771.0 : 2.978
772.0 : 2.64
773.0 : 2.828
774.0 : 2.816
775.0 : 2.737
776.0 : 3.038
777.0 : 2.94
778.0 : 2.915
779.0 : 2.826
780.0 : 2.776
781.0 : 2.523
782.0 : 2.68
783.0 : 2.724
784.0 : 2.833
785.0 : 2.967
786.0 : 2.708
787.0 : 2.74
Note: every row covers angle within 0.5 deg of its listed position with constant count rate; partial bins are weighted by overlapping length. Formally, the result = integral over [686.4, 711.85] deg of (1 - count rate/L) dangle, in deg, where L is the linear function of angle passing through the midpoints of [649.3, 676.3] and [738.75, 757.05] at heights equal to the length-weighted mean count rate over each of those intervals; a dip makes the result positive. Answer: 1.4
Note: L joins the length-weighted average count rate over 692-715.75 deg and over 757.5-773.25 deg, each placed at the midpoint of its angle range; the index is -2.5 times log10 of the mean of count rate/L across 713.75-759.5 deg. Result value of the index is 0.01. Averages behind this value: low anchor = 2.28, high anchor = 2.59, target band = 2.43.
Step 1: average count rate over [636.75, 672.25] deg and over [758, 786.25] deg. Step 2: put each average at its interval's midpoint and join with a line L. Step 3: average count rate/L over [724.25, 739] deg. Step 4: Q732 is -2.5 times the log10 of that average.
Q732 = 0.069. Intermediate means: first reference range 2.24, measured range 2.38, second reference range 2.69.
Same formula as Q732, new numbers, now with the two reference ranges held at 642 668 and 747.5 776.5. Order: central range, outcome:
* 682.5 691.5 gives 0.065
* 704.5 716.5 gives 0.059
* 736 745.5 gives 0.008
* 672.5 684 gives 0.019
